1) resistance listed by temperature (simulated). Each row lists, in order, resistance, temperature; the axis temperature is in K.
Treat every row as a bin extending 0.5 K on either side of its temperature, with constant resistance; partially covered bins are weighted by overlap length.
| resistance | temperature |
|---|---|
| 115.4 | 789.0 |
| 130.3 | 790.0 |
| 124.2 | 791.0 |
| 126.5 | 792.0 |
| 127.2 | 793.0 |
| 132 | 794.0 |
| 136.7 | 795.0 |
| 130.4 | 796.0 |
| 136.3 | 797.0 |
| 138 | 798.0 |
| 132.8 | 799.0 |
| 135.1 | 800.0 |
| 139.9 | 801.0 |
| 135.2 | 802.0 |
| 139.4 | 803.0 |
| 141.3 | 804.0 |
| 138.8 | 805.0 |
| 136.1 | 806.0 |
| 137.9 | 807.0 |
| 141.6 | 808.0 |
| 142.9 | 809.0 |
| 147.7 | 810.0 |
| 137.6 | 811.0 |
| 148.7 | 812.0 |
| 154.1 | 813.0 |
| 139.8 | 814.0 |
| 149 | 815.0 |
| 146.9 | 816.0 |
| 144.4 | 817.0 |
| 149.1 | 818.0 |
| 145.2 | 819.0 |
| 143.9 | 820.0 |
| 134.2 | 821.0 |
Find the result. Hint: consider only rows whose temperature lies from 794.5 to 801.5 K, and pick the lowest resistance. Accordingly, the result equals 130.4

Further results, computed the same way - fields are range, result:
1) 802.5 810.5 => 136.1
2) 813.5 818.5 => 139.8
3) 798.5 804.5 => 132.8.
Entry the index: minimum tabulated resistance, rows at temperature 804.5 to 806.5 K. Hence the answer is 136.1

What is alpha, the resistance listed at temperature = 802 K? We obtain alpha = 135.2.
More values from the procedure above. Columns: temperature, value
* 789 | 115.4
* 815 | 149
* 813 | 154.1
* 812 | 148.7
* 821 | 134.2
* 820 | 143.9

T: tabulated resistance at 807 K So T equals 137.9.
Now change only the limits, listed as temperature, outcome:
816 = 146.9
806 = 136.1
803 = 139.4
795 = 136.7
